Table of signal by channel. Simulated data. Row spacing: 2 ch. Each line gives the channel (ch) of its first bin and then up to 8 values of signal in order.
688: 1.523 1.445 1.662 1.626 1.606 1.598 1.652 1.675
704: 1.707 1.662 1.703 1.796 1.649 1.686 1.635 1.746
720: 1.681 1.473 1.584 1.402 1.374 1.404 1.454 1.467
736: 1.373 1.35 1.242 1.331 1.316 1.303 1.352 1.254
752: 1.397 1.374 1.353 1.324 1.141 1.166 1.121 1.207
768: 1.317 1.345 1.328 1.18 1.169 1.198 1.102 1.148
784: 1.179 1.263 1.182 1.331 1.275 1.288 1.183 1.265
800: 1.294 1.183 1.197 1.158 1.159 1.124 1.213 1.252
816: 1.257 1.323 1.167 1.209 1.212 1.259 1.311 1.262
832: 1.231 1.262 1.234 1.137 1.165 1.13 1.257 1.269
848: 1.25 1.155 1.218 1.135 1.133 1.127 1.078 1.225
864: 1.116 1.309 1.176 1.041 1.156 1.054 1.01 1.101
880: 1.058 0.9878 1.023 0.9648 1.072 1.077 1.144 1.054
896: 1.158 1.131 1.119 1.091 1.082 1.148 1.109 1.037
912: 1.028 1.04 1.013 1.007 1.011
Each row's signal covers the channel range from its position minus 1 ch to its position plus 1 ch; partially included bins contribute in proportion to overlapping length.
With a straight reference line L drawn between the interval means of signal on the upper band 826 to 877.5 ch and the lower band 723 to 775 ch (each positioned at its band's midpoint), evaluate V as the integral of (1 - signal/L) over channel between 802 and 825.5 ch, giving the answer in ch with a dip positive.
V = 0.50 ch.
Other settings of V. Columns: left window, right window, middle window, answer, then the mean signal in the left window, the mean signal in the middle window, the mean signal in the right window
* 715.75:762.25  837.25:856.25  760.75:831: 3.3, 1.4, 1.22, 1.19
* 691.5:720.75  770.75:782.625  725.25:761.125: 1.9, 1.67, 1.34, 1.19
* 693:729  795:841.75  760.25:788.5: 3.6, 1.63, 1.21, 1.22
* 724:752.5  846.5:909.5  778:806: 1.1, 1.37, 1.22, 1.11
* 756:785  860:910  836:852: -0.8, 1.21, 1.2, 1.1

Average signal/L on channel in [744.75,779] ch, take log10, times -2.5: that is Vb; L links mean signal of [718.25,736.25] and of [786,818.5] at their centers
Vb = 0.08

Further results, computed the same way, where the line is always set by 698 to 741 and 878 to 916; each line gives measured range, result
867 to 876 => 0.045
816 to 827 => 0.038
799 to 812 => 0.117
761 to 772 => 0.154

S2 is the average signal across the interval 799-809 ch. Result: 1.2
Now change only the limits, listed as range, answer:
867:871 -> 1.11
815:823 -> 1.24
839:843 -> 1.15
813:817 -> 1.25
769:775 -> 1.28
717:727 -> 1.58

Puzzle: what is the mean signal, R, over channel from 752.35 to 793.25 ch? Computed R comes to 1.24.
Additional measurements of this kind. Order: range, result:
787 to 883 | 1.19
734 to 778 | 1.29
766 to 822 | 1.22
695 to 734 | 1.6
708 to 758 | 1.46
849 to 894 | 1.11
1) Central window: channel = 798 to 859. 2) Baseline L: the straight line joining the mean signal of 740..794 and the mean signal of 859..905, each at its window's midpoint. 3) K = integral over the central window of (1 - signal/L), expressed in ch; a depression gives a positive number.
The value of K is -2.1 ch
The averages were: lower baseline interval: 1.26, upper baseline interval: 1.1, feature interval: 1.21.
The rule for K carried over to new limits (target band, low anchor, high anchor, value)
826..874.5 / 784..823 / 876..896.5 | -2.4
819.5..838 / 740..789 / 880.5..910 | -1.1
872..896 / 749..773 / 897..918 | 1.1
